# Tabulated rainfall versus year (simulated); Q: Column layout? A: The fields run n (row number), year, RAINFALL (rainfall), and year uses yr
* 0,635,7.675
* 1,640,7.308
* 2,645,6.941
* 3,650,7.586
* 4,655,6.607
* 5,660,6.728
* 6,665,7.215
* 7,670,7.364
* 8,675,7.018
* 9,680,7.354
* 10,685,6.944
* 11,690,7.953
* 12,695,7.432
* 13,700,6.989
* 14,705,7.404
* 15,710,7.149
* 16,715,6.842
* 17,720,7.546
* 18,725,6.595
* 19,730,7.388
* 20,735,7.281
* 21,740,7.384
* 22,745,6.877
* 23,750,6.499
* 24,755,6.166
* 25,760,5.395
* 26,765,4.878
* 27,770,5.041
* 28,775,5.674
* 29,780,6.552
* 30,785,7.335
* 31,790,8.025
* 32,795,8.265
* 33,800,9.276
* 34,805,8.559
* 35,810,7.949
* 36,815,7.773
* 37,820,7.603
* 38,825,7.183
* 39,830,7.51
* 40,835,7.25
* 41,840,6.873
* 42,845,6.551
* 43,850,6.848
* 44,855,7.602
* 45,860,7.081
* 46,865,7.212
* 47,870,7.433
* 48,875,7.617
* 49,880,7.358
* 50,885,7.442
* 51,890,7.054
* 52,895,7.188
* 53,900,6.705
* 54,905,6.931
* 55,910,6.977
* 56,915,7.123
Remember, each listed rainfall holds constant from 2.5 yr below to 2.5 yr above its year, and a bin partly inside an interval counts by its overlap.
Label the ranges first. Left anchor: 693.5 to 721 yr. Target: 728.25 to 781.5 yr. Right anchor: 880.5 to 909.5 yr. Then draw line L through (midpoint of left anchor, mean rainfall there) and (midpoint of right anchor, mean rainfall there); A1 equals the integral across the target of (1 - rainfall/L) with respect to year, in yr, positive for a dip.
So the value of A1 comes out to 6.7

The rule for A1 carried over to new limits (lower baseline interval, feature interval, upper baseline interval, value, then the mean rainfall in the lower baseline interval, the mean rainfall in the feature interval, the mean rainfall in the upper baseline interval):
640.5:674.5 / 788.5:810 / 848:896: -3.8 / 7.08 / 8.49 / 7.29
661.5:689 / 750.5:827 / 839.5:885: 1.8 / 7.2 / 7.03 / 7.2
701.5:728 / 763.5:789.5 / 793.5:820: 6.0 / 7.11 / 6.1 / 8.3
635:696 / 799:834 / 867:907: -3.3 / 7.22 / 7.89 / 7.22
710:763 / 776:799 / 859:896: -1.8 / 6.8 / 7.54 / 7.31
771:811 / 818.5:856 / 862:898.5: 1.5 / 7.6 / 7.15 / 7.31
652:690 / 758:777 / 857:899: 5.2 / 7.1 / 5.23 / 7.28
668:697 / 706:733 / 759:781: -2.4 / 7.34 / 7.12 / 5.44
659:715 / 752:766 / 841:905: 3.2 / 7.23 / 5.58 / 7.16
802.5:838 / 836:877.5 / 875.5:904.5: 1.4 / 7.68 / 7.16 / 7.17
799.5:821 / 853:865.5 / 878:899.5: 0.4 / 8.18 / 7.3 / 7.21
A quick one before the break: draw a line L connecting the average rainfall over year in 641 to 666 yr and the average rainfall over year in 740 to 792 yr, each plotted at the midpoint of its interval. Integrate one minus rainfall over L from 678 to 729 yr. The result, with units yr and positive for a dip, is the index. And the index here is -4.1 yr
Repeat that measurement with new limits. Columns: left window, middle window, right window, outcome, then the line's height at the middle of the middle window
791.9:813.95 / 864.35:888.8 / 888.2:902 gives -0.4 yr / 7.28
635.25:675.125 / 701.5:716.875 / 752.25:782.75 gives -1.7 yr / 6.41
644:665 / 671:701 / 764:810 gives -1.1 yr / 7.04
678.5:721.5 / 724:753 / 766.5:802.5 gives 0.8 yr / 7.2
